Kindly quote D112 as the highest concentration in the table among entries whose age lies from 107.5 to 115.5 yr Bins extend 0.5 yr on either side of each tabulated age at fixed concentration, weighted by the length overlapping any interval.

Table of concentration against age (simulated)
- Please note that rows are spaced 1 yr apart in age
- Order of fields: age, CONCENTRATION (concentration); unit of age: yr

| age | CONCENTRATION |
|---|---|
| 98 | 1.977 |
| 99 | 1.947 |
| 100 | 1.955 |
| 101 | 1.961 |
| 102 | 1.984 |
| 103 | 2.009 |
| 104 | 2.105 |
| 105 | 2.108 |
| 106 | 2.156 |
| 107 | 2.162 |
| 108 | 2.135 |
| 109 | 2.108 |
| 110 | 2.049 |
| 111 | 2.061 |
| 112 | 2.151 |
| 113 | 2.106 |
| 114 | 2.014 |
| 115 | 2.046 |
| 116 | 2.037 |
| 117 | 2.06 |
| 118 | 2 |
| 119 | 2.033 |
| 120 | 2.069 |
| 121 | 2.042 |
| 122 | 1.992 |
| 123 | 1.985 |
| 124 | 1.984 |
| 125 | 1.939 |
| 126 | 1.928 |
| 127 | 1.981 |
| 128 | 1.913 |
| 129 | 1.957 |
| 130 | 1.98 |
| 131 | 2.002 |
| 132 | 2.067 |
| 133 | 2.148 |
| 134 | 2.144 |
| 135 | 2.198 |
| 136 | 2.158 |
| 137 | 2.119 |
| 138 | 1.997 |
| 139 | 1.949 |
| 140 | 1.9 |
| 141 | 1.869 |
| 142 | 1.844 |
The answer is 2.151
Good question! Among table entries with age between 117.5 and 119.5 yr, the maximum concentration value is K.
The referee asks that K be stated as 2.033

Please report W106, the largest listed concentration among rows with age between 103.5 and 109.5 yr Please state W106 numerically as 2.162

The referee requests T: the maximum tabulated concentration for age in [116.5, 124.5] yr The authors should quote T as 2.069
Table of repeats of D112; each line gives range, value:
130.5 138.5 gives 2.198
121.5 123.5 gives 1.992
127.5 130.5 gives 1.98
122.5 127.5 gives 1.985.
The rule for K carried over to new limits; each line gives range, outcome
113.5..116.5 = 2.046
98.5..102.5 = 1.984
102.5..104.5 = 2.105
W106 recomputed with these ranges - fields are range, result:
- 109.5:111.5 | 2.061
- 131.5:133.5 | 2.148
